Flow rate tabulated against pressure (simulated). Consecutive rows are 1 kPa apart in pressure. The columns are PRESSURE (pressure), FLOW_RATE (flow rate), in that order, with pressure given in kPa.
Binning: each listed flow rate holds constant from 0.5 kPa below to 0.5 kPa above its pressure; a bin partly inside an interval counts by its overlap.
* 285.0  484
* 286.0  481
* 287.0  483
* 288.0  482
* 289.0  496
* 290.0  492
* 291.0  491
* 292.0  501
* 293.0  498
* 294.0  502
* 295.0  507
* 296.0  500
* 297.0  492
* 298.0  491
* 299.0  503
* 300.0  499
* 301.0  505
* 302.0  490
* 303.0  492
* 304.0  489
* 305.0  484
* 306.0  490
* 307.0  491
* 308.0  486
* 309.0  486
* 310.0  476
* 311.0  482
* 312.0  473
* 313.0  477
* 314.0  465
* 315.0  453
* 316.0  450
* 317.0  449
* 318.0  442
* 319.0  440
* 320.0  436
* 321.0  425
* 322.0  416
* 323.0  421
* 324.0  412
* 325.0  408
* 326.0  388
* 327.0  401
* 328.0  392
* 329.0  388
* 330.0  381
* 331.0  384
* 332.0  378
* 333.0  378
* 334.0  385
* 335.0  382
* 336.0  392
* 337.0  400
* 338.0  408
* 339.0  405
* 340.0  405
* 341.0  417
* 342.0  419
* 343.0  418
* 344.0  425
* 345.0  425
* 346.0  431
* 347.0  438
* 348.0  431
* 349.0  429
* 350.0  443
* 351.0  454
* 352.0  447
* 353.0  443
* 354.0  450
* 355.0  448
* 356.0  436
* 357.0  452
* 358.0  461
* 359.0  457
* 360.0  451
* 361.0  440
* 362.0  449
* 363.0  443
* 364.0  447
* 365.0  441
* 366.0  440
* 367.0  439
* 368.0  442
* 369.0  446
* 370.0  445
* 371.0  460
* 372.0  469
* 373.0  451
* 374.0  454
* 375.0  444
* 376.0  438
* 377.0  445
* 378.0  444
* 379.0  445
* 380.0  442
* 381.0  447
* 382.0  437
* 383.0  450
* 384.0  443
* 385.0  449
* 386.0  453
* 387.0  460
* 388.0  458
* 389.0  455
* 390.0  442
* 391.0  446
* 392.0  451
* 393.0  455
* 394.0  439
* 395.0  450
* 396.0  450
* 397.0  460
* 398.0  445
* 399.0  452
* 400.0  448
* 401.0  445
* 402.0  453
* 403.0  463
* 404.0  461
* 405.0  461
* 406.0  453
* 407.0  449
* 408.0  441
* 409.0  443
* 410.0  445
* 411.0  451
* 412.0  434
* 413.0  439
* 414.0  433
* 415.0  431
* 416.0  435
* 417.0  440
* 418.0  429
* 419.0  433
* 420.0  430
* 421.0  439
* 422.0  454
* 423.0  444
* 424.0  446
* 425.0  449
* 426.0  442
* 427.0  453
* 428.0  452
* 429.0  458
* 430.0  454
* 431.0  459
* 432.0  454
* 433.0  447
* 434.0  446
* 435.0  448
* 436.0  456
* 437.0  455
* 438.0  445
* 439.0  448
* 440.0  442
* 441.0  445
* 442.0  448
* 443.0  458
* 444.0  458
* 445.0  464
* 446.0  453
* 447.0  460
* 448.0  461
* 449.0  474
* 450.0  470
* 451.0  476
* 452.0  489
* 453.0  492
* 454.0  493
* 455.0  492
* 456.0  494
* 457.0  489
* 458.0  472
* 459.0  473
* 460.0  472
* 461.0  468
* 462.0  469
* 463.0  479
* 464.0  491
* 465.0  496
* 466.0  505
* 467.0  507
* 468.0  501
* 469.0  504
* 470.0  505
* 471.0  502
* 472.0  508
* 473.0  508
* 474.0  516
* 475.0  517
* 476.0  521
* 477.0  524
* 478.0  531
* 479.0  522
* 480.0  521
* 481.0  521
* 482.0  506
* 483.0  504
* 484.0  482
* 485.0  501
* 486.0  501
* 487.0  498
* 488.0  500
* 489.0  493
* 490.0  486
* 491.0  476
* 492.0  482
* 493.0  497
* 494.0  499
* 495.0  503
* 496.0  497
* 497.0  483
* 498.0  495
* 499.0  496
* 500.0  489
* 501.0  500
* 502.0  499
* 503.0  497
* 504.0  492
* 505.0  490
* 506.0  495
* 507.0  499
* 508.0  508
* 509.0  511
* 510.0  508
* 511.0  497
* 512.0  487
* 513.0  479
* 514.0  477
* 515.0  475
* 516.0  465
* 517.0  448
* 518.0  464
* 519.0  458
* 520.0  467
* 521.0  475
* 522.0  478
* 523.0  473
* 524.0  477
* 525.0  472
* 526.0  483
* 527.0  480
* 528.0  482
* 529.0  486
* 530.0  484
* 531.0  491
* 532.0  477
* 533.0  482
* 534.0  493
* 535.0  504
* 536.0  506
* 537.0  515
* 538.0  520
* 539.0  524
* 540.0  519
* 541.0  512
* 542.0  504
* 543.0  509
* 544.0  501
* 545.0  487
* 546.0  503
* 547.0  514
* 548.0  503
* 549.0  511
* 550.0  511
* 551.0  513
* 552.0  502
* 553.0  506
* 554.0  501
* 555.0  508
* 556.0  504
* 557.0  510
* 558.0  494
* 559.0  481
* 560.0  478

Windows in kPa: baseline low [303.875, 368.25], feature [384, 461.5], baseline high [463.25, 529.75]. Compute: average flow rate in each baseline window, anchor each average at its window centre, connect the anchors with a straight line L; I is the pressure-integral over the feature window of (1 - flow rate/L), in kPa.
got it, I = 2.04 kPa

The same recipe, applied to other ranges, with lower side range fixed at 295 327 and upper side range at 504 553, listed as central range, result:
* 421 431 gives 0.6 kPa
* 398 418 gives 1.3 kPa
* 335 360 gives 2.1 kPa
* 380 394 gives 0.7 kPa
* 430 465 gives 1.1 kPa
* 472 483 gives -0.7 kPa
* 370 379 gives 0.4 kPa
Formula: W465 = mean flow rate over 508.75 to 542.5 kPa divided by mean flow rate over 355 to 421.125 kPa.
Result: 1.09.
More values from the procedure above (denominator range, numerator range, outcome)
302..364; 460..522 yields 1.14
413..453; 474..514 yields 1.11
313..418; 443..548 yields 1.13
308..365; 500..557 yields 1.15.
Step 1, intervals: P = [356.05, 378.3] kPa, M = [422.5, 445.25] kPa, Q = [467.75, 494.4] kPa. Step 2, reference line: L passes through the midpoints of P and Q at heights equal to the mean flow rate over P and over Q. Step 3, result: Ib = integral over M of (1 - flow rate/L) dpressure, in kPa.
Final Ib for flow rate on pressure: 1.4 kPa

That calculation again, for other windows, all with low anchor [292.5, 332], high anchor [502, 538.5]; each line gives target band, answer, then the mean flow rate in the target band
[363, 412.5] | 2.0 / 449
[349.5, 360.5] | 0.3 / 449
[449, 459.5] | -0.1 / 484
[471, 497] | -1.2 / 504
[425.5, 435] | 0.4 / 451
